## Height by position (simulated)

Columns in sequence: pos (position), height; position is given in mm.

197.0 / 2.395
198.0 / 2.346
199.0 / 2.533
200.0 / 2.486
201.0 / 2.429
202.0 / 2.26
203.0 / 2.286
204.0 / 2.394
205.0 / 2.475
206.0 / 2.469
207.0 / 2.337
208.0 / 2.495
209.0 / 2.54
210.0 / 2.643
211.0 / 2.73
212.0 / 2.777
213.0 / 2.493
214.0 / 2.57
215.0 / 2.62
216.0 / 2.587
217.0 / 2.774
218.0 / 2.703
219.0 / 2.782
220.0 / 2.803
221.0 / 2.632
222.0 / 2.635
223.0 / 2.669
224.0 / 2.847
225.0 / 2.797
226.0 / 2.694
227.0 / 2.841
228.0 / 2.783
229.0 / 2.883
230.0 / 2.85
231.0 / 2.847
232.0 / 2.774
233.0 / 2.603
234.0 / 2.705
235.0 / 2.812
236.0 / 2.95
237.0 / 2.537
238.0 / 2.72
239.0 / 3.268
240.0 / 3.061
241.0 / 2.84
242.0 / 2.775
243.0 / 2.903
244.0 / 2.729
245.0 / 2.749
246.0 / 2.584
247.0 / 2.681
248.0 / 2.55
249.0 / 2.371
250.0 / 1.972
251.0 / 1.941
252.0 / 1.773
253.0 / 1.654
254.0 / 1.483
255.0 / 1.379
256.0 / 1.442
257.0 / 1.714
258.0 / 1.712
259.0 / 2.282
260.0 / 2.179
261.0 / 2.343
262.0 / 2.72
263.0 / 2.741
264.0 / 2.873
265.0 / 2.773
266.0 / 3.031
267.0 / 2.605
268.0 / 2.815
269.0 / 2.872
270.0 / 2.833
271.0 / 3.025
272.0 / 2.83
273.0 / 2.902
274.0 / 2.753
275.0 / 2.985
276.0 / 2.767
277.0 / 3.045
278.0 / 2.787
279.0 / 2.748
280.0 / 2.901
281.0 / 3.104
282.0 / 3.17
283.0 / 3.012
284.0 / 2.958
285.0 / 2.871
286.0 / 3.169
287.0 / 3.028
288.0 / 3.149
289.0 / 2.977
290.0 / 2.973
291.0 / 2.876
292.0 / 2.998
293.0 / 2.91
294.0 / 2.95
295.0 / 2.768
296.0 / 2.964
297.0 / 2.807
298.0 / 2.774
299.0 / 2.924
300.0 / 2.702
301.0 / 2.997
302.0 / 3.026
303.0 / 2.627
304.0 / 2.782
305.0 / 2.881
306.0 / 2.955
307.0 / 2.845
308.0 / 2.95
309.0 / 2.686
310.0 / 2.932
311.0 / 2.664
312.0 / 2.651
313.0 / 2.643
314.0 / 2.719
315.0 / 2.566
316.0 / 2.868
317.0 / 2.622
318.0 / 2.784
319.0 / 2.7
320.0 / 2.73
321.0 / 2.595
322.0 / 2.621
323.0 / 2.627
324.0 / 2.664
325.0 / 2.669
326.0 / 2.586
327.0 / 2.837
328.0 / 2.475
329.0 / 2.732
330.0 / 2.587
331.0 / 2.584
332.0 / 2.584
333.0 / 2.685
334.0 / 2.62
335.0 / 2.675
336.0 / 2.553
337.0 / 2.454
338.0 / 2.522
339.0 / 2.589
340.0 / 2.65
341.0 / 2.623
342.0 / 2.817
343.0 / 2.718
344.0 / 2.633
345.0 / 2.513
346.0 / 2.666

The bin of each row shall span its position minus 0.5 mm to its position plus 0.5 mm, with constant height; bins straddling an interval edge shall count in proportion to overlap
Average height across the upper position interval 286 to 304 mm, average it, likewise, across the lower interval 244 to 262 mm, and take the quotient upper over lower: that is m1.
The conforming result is 1.40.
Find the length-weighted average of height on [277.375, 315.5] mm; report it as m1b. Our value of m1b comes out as 2.88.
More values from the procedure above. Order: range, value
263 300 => 2.91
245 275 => 2.39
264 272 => 2.85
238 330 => 2.69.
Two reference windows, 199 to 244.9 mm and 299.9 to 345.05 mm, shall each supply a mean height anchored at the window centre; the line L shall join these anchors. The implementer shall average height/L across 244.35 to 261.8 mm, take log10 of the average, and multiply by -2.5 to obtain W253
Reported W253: 0.29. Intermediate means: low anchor 2.68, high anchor 2.7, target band 2.07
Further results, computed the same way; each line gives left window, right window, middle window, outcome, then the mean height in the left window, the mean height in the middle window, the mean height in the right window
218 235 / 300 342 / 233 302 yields 0.020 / 2.76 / 2.68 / 2.7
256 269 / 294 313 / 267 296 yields -0.118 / 2.46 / 2.93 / 2.83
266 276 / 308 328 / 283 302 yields -0.060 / 2.85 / 2.94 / 2.69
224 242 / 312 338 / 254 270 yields 0.175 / 2.82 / 2.35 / 2.64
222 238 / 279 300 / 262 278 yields 0.016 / 2.77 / 2.85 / 2.95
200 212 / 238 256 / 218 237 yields -0.143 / 2.47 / 2.76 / 2.38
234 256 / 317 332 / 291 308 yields -0.113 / 2.45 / 2.87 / 2.65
